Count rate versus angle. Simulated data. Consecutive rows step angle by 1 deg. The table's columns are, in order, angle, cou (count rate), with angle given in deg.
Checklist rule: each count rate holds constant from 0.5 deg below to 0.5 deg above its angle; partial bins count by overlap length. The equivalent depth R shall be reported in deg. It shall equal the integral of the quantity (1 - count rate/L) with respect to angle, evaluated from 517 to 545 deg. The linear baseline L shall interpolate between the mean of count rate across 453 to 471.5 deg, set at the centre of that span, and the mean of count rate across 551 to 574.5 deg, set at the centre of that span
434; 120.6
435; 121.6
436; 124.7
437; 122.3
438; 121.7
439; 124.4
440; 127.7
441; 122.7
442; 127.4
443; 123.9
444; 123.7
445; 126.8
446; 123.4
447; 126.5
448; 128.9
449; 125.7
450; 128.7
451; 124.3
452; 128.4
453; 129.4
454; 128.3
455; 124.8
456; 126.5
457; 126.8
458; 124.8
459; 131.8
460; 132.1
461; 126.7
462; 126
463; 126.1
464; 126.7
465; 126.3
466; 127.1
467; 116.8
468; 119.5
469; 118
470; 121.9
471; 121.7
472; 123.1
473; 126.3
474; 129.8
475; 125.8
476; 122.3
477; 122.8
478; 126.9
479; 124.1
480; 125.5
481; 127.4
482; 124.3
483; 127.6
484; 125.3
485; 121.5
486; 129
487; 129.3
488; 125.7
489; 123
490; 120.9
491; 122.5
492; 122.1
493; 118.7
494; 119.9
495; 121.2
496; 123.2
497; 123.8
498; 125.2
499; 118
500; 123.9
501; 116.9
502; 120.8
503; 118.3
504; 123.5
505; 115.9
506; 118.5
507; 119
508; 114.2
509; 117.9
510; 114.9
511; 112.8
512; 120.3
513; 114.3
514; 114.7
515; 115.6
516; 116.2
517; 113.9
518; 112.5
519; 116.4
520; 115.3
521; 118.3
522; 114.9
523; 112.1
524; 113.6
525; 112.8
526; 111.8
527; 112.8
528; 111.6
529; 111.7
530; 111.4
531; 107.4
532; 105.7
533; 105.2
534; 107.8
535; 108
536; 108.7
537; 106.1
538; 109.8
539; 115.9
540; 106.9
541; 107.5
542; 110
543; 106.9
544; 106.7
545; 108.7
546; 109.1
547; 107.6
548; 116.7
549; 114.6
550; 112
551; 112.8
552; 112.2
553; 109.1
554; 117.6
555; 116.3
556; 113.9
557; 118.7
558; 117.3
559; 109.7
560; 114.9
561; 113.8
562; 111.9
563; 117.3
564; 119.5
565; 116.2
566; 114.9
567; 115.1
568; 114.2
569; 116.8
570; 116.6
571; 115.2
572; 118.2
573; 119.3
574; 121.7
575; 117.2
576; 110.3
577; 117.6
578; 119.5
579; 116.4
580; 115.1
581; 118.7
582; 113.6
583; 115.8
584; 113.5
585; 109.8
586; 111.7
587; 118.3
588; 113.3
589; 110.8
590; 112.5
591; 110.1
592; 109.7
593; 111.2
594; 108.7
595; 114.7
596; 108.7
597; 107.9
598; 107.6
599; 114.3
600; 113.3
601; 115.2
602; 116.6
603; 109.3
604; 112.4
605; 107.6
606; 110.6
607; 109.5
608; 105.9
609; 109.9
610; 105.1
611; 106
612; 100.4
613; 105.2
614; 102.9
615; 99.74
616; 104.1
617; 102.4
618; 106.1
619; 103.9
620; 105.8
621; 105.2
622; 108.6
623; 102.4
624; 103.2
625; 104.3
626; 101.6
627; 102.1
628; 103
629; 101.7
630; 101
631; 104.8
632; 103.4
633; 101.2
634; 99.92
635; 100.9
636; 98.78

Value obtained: 1.9 deg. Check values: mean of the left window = 125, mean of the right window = 116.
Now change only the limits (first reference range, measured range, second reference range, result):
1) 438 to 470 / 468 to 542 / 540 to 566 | 0.7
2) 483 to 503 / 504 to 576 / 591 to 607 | 2.5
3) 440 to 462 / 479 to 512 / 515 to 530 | -0.8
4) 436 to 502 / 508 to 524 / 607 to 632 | 0.4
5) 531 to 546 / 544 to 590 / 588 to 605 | -2.1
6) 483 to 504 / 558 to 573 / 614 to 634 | -0.5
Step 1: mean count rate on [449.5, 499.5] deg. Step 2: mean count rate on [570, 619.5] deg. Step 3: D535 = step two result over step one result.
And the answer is 0.89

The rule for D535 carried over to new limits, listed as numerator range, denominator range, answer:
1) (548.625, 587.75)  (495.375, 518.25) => 0.98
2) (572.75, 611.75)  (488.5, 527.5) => 0.96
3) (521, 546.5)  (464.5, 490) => 0.88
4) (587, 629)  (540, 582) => 0.94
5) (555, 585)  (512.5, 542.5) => 1.04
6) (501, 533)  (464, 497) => 0.93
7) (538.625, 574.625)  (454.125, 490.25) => 0.91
